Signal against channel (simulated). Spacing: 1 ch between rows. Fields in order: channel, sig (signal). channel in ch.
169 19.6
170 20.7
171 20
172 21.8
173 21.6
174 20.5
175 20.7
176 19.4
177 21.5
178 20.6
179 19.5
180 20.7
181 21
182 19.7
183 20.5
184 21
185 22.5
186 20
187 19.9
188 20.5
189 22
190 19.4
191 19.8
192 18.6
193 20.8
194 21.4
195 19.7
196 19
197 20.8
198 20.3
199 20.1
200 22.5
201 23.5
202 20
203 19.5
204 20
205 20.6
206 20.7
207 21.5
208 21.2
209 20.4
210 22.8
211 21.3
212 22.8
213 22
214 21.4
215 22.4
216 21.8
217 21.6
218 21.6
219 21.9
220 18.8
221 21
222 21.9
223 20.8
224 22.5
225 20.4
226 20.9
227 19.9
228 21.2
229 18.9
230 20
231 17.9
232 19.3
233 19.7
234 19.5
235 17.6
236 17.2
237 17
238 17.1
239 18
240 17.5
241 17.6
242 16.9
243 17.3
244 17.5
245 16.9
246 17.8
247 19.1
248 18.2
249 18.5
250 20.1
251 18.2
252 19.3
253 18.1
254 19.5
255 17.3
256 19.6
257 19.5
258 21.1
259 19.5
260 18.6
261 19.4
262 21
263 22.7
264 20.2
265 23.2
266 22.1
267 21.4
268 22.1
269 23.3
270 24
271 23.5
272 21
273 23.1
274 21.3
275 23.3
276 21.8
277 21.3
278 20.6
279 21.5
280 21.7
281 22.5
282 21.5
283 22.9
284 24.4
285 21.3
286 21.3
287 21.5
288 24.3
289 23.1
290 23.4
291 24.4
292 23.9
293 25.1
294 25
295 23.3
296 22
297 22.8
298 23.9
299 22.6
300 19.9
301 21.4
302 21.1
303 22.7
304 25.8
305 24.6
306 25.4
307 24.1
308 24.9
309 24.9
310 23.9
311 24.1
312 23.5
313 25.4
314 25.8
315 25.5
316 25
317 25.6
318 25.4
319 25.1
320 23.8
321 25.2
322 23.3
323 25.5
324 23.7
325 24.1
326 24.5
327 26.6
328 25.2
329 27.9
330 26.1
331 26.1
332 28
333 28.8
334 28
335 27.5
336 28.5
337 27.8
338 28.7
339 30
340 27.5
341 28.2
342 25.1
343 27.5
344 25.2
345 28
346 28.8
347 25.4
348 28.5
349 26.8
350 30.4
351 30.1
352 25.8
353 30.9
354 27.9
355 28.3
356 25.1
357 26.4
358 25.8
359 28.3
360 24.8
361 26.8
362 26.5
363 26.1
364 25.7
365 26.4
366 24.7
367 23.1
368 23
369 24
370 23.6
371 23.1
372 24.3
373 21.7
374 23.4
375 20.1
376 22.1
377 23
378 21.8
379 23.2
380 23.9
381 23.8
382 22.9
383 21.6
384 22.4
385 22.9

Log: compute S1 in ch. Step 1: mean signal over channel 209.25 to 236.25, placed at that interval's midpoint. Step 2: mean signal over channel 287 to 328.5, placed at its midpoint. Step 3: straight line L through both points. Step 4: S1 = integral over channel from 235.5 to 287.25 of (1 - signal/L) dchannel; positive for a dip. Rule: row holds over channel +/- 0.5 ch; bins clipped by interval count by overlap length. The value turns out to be 4.8 ch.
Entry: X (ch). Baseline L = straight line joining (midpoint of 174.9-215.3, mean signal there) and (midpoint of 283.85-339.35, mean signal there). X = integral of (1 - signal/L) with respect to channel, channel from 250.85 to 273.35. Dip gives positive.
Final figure 2.2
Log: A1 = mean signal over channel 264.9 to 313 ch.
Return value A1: 23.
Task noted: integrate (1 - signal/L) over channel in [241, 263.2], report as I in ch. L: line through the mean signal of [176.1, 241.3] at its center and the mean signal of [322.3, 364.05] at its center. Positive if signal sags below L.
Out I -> 3.65 ch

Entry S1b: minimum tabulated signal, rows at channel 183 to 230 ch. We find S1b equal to 18.6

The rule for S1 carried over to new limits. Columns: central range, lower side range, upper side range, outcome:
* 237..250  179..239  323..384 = 2.4 ch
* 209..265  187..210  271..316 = 5.0 ch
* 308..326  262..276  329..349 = 0.8 ch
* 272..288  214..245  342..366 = 0.4 ch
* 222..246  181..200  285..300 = 3.1 ch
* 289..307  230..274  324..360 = 0.1 ch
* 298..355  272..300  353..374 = -4.3 ch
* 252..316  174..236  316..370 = 4.2 ch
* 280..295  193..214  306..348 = 0.8 ch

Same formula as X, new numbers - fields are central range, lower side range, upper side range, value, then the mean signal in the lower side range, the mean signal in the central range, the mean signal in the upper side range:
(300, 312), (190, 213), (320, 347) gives 0.8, 20.8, 23.7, 26.7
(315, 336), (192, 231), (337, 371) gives -0.2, 20.9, 25.8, 26.7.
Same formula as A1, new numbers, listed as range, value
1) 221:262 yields 19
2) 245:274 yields 20.4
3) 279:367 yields 25.3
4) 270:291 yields 22.4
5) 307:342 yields 26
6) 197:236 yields 20.7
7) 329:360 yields 27.6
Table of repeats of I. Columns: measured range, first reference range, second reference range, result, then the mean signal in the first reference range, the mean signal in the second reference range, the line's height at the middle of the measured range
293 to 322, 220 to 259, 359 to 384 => -3.5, 19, 23.8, 21.5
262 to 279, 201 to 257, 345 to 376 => -0.4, 19.7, 25.8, 21.6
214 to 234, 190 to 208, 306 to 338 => 0.8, 20.5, 25.7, 21.6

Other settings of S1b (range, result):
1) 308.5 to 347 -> 23.3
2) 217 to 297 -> 16.9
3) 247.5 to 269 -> 17.3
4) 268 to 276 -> 21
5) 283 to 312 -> 19.9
